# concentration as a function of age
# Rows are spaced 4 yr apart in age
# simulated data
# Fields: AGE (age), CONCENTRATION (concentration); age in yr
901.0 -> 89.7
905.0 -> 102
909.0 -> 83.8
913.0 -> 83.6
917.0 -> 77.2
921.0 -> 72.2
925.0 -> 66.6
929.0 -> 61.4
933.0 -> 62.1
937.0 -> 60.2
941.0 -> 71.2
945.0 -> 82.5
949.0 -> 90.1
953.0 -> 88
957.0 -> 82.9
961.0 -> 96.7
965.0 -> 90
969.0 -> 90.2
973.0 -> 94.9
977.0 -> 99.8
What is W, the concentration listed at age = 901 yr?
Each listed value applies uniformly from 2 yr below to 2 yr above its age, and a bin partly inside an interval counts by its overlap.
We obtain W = 89.7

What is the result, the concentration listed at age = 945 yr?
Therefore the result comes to 82.5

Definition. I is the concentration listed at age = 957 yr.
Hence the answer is 82.9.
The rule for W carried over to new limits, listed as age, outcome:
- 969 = 90.2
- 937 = 60.2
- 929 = 61.4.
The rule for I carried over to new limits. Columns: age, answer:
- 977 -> 99.8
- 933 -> 62.1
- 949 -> 90.1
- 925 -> 66.6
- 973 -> 94.9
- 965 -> 90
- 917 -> 77.2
